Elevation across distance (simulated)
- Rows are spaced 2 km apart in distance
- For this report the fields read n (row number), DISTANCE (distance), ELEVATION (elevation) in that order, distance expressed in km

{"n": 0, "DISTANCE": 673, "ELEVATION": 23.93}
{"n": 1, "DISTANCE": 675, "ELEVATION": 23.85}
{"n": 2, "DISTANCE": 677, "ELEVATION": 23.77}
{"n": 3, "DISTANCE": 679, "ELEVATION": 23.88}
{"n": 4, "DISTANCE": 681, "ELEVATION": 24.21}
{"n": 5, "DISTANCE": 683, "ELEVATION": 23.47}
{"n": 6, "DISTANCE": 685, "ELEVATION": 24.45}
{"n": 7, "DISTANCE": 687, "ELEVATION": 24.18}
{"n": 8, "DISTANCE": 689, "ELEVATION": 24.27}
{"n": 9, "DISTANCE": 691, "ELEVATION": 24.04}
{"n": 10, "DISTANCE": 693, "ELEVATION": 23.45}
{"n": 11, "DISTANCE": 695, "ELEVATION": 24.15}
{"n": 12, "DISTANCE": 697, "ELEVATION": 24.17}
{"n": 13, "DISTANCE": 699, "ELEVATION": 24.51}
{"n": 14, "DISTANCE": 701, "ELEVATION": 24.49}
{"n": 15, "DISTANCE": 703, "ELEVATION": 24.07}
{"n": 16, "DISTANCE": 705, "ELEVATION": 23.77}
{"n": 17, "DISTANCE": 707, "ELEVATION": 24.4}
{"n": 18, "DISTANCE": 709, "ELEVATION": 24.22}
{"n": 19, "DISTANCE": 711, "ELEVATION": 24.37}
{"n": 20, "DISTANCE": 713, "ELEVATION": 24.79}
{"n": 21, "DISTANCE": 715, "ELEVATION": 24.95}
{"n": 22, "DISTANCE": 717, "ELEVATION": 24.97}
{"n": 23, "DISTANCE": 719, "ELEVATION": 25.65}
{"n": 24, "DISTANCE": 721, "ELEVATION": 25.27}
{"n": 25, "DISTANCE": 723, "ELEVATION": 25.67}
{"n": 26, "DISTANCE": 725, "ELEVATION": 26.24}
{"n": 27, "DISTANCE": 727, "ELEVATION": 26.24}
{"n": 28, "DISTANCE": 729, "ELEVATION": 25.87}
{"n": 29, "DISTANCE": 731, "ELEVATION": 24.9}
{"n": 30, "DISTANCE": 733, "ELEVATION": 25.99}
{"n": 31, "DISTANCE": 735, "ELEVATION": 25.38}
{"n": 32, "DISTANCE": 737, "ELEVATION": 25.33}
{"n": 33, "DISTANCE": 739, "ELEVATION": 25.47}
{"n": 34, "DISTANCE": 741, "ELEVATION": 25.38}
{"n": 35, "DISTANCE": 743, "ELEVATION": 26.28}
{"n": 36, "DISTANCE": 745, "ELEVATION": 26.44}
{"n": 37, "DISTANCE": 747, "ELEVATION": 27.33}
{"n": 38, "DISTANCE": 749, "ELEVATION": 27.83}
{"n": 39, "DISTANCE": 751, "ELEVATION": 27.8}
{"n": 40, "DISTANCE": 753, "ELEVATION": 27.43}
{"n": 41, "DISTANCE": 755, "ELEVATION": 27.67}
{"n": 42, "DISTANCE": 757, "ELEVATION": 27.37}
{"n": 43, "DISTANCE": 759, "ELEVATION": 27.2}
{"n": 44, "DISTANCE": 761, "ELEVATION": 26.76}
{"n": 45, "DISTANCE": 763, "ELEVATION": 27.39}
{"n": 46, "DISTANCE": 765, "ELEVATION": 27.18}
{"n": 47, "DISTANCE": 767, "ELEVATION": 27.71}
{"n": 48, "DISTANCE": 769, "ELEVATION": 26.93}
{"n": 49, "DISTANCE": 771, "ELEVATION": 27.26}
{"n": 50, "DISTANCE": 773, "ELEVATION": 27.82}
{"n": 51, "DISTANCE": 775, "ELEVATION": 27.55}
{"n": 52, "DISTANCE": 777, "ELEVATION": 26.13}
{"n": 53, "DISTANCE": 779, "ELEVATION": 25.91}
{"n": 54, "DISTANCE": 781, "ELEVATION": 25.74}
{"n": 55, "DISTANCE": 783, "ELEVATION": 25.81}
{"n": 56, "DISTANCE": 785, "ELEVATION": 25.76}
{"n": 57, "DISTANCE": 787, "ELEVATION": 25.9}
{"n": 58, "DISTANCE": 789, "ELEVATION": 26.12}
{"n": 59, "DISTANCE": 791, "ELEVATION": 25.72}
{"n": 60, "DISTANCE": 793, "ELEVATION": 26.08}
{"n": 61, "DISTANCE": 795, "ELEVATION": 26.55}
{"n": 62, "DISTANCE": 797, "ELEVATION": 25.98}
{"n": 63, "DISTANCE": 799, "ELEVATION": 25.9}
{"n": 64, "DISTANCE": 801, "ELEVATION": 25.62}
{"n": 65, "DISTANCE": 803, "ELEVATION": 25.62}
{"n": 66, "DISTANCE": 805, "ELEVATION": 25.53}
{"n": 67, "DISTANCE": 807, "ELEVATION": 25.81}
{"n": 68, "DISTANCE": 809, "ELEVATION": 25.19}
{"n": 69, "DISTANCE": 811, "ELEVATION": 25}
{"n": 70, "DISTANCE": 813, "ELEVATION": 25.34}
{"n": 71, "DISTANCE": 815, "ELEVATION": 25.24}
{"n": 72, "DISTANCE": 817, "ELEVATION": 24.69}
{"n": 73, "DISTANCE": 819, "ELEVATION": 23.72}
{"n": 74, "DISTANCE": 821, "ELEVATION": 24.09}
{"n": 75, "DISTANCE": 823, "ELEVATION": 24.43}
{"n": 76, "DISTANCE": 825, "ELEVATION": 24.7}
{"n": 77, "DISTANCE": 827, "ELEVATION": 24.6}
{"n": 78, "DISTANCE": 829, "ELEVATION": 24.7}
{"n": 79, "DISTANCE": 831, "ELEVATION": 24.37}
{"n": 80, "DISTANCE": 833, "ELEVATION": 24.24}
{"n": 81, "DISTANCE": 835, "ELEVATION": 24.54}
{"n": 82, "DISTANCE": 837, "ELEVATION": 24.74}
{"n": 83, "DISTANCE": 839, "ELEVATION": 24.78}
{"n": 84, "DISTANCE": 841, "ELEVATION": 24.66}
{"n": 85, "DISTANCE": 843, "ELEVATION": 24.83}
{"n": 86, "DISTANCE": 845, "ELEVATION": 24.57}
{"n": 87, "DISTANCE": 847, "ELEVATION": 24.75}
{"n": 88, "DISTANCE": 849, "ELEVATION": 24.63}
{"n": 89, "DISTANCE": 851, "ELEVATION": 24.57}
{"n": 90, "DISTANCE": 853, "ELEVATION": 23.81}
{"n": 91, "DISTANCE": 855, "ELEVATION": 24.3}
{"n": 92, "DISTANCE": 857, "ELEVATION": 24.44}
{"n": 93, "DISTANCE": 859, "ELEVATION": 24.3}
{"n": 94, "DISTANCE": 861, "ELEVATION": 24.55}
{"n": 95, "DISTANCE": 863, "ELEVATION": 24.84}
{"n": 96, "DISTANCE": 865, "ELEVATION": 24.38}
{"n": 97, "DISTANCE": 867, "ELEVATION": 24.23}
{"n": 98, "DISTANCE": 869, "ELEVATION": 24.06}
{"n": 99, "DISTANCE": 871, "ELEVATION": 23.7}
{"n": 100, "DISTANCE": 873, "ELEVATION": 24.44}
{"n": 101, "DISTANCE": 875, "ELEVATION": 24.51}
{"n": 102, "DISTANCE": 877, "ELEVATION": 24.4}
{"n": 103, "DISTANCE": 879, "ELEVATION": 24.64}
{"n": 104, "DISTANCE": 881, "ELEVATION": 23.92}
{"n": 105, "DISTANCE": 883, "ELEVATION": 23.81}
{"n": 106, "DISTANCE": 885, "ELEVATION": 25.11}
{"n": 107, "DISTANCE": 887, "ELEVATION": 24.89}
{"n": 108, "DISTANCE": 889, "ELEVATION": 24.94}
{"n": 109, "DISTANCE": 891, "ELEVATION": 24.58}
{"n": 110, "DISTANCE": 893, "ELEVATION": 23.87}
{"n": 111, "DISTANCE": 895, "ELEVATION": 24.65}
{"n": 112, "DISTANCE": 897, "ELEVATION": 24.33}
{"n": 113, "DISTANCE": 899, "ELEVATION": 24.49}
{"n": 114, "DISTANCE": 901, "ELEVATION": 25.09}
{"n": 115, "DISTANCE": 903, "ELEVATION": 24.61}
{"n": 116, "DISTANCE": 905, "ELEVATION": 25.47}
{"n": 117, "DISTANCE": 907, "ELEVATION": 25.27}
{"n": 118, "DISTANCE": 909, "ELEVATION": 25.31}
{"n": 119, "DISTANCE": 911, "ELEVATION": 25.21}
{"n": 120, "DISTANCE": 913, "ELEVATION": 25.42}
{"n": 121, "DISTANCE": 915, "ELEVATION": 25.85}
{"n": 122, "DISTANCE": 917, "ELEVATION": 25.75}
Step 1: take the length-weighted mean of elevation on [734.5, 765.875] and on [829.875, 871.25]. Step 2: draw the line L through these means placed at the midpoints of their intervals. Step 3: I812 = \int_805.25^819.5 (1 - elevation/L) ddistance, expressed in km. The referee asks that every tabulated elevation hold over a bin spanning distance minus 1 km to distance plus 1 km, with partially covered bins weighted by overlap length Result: 0.2 km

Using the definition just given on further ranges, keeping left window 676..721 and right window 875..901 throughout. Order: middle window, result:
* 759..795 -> -3.3 km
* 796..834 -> -0.9 km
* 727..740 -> -0.6 km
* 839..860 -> 0.0 km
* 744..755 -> -1.4 km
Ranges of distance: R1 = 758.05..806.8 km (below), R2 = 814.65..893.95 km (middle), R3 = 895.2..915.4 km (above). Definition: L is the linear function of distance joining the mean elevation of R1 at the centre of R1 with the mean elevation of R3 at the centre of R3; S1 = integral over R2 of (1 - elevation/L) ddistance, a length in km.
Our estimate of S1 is 3.6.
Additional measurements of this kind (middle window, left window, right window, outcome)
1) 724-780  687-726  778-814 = -3.3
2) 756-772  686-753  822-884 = -1.4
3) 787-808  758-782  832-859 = 0.1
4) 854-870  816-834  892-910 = 0.1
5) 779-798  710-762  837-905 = -0.4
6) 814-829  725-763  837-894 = 0.4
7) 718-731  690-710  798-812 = -0.7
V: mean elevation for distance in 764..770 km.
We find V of 27.3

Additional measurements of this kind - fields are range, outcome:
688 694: 23.9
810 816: 25.2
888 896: 24.5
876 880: 24.5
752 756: 27.6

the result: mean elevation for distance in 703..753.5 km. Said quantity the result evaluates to 25.6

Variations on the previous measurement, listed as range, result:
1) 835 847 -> 24.7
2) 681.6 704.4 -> 24.1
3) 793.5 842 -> 25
